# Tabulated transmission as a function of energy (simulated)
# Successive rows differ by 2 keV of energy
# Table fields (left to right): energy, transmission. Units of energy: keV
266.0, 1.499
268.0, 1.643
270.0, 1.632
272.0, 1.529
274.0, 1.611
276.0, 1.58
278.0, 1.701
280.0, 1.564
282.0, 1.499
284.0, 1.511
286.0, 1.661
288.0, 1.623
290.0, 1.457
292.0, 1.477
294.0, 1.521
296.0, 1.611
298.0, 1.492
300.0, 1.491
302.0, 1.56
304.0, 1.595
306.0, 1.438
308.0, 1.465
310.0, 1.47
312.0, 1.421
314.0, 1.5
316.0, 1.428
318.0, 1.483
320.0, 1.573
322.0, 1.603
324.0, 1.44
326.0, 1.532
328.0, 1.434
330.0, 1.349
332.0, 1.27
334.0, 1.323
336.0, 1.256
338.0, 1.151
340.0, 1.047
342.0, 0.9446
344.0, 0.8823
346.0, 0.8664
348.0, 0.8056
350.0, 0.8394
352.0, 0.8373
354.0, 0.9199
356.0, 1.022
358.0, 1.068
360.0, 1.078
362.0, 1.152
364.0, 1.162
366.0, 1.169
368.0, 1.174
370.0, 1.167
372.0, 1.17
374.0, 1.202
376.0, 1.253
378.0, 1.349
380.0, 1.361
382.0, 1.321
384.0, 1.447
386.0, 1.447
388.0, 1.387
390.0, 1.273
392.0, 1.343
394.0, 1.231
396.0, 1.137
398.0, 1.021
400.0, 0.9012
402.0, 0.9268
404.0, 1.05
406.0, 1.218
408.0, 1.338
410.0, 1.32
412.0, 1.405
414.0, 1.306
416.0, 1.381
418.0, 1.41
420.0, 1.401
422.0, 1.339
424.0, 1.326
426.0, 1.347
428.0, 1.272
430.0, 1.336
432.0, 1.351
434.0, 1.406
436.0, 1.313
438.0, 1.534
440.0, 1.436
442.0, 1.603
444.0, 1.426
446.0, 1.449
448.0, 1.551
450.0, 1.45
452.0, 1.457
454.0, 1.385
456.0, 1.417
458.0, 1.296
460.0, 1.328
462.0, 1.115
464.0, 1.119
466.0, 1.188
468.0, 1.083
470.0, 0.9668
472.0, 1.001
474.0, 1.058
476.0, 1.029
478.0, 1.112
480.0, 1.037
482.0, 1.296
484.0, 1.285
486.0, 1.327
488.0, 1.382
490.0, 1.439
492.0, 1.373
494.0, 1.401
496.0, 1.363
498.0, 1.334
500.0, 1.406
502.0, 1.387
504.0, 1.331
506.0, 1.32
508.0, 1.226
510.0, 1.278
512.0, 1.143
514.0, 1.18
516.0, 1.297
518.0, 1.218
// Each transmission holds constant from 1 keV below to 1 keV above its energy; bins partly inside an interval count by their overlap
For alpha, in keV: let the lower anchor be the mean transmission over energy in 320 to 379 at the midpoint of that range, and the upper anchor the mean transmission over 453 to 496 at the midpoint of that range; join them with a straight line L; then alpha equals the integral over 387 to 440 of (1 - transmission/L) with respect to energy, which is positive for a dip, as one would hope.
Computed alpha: -3.9 keV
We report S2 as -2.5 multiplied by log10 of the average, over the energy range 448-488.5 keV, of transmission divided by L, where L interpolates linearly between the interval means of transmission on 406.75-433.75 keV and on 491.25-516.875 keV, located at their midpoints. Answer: 0.09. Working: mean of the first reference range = 1.35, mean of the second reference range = 1.31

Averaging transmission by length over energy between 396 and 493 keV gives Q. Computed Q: 1.28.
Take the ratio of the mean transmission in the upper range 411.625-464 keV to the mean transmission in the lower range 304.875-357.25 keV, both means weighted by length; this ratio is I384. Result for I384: 1.11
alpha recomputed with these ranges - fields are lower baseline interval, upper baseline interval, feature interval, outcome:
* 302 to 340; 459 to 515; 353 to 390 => 4.0 keV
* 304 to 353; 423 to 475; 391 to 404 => 2.1 keV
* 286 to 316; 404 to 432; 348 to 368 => 5.6 keV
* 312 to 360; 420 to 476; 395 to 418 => 1.5 keV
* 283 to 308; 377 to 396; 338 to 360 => 7.4 keV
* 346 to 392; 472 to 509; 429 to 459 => -4.8 keV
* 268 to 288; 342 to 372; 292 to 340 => -4.8 keV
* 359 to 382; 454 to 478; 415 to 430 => -2.2 keV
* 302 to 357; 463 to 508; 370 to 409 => 0.7 keV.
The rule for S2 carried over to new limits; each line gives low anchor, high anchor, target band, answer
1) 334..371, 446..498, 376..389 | -0.248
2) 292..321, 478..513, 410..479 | 0.040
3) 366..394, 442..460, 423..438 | 0.034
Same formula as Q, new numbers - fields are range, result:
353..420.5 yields 1.22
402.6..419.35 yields 1.3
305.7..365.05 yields 1.22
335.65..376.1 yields 1.05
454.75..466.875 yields 1.25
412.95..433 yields 1.35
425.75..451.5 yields 1.42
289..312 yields 1.5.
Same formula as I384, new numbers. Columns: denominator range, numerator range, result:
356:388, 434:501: 1.06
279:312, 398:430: 0.83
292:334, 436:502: 0.88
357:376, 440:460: 1.25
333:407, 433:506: 1.16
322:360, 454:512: 1.11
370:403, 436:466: 1.13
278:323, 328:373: 0.71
